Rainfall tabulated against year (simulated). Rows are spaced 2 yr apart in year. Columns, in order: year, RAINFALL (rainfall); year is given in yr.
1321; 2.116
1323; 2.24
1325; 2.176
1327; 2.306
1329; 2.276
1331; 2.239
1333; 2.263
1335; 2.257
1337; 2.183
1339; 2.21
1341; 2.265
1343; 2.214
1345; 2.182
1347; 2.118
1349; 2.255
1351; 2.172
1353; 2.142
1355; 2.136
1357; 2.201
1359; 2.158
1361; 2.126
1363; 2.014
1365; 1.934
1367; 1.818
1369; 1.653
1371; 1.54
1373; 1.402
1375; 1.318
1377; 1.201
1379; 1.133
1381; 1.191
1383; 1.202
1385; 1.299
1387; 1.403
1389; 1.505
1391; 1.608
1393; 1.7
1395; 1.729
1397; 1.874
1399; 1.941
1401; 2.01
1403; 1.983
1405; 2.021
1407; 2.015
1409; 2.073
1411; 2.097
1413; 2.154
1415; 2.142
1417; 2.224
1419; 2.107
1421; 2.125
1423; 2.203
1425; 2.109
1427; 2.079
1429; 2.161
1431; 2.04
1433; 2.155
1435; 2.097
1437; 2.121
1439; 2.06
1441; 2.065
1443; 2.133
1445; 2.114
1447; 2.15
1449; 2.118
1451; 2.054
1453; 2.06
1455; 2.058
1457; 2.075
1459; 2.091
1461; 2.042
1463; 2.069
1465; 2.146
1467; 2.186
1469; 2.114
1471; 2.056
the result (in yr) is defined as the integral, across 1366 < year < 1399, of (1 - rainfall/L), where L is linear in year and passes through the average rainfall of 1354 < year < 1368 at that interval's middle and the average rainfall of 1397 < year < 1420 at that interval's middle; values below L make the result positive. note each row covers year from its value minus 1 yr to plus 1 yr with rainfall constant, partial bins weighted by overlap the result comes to 9.1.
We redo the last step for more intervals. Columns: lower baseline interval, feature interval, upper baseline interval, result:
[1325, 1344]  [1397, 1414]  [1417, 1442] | 0.9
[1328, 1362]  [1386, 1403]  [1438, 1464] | 3.2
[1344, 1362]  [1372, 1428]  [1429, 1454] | 9.2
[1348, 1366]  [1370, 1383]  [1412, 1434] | 5.1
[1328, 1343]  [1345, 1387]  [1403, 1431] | 8.5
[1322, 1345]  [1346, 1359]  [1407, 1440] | 0.2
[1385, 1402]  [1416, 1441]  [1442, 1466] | -2.6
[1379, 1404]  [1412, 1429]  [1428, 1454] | -2.3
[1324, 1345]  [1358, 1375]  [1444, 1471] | 3.1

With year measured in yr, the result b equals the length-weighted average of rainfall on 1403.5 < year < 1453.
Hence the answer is 2.11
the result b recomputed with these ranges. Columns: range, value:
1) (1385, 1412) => 1.82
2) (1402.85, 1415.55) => 2.07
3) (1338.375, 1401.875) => 1.8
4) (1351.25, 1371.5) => 1.99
